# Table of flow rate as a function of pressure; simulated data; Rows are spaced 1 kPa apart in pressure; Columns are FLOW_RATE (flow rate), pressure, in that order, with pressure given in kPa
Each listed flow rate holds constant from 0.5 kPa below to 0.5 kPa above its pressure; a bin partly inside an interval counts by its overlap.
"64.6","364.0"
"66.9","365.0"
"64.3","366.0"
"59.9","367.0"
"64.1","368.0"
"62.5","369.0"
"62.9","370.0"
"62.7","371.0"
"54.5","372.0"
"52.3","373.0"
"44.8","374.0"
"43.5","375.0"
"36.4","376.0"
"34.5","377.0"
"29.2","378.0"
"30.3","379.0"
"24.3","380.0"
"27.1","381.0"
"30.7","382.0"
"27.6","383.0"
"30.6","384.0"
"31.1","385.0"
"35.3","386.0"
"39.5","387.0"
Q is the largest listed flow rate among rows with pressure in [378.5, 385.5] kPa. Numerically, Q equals 31.1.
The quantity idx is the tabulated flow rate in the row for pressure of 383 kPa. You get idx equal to 27.6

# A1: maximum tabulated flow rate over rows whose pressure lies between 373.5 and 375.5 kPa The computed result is 44.8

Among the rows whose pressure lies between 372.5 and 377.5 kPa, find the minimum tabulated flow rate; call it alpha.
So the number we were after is 34.5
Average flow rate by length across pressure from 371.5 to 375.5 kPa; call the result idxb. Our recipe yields 48.8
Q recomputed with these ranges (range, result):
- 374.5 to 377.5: 43.5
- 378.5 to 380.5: 30.3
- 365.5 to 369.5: 64.3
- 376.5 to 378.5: 34.5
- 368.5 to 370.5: 62.9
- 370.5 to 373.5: 62.7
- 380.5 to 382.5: 30.7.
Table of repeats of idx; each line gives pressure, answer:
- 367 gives 59.9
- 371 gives 62.7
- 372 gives 54.5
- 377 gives 34.5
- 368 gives 64.1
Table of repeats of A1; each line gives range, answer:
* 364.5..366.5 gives 66.9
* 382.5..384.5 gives 30.6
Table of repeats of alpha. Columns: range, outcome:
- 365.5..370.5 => 59.9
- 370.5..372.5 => 54.5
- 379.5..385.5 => 24.3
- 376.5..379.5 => 29.2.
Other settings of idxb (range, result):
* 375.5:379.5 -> 32.6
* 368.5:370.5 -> 62.7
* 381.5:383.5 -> 29.1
